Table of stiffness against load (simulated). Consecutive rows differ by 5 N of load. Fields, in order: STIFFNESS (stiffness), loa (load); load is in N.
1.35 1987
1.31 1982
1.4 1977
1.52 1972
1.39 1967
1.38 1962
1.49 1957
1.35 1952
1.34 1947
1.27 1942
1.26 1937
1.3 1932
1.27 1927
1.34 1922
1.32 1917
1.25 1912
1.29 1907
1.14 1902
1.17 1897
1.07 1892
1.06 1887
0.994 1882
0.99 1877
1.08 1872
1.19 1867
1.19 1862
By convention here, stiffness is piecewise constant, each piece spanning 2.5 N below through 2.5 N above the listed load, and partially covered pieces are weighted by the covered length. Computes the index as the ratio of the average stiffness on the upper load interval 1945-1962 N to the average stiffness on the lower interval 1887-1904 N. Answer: 1.25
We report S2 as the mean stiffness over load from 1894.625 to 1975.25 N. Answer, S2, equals 1.32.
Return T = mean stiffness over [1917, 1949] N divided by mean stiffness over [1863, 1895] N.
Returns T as 1.2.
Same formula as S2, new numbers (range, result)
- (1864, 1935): 1.18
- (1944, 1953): 1.34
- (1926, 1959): 1.33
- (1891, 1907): 1.16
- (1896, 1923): 1.25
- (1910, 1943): 1.29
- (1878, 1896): 1.05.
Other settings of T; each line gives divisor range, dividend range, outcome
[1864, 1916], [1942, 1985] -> 1.23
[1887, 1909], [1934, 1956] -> 1.14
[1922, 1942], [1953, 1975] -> 1.12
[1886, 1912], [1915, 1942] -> 1.12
